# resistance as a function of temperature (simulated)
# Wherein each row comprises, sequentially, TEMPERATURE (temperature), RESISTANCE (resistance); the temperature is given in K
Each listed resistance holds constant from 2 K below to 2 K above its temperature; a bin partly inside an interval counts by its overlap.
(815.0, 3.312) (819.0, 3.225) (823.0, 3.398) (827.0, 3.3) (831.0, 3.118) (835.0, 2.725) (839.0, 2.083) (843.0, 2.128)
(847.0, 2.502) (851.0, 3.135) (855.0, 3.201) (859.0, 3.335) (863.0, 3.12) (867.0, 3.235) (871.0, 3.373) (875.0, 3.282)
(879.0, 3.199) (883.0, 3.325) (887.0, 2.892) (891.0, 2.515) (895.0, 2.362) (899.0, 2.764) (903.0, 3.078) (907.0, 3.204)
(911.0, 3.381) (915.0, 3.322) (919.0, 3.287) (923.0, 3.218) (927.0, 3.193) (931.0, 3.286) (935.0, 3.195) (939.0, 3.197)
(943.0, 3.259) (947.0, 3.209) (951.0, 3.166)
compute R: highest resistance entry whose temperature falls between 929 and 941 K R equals 3.286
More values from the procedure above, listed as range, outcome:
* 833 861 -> 3.335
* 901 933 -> 3.381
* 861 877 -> 3.373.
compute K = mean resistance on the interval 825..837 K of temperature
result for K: 3.05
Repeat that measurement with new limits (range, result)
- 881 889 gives 3.11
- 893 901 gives 2.56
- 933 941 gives 3.2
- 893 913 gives 2.96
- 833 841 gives 2.4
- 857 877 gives 3.27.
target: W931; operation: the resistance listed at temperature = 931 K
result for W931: 3.286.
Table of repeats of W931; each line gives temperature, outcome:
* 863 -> 3.12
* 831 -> 3.118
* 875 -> 3.282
